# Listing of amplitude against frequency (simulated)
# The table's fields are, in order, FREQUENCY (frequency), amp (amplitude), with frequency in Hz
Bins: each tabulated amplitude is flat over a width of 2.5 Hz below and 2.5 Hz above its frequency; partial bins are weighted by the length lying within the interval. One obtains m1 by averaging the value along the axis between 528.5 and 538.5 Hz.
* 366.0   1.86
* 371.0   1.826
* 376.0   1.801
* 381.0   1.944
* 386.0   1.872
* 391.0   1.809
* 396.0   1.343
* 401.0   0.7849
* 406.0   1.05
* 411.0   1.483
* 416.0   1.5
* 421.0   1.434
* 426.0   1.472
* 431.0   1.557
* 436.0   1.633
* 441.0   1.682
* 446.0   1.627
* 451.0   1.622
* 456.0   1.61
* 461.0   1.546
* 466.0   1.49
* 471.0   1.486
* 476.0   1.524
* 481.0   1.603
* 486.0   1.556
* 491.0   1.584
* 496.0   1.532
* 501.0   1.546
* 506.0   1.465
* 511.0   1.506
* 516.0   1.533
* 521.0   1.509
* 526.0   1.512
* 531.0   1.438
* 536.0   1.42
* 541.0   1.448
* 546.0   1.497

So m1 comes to 1.43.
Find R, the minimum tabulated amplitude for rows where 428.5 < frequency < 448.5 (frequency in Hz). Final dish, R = 1.557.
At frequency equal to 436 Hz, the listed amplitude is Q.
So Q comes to 1.633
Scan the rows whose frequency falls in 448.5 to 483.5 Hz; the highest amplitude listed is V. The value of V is 1.622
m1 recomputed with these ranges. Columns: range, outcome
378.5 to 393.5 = 1.88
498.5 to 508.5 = 1.51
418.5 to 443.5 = 1.56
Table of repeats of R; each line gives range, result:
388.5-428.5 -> 0.7849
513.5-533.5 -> 1.438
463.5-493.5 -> 1.486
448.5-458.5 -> 1.61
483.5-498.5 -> 1.532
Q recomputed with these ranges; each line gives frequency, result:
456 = 1.61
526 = 1.512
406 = 1.05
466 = 1.49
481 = 1.603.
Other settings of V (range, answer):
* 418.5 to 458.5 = 1.682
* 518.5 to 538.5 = 1.512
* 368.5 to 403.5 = 1.944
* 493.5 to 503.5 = 1.546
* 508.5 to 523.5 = 1.533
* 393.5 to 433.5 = 1.557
